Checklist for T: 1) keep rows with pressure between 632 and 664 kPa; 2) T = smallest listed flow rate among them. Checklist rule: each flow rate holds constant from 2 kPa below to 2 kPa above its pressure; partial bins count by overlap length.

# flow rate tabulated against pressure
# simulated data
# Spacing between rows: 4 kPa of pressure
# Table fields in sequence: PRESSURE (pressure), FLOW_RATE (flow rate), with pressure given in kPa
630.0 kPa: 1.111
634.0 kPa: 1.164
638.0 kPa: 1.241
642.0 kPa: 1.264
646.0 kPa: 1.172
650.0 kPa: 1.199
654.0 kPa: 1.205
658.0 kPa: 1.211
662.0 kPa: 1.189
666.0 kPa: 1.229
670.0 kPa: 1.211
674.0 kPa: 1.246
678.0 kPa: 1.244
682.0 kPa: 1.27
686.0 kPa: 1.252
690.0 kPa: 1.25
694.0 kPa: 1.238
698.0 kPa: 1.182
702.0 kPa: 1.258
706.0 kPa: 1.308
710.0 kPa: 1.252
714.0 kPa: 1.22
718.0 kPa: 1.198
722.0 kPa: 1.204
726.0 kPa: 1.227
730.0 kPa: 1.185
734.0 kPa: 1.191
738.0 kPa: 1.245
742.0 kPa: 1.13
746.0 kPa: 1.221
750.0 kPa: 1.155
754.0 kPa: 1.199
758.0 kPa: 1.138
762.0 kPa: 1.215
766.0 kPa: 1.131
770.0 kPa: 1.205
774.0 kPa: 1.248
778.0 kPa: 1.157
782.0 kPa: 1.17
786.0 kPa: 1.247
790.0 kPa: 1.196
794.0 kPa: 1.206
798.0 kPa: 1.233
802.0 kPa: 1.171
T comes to 1.164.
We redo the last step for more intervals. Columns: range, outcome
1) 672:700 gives 1.182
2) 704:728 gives 1.198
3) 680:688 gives 1.252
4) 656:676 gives 1.189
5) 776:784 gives 1.157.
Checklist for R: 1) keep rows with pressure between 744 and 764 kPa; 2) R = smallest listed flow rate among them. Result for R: 1.138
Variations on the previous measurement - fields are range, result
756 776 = 1.131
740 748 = 1.13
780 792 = 1.17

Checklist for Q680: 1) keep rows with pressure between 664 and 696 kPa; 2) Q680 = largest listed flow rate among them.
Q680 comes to 1.27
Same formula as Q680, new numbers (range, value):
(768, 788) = 1.248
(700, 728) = 1.308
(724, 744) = 1.245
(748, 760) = 1.199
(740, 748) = 1.221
